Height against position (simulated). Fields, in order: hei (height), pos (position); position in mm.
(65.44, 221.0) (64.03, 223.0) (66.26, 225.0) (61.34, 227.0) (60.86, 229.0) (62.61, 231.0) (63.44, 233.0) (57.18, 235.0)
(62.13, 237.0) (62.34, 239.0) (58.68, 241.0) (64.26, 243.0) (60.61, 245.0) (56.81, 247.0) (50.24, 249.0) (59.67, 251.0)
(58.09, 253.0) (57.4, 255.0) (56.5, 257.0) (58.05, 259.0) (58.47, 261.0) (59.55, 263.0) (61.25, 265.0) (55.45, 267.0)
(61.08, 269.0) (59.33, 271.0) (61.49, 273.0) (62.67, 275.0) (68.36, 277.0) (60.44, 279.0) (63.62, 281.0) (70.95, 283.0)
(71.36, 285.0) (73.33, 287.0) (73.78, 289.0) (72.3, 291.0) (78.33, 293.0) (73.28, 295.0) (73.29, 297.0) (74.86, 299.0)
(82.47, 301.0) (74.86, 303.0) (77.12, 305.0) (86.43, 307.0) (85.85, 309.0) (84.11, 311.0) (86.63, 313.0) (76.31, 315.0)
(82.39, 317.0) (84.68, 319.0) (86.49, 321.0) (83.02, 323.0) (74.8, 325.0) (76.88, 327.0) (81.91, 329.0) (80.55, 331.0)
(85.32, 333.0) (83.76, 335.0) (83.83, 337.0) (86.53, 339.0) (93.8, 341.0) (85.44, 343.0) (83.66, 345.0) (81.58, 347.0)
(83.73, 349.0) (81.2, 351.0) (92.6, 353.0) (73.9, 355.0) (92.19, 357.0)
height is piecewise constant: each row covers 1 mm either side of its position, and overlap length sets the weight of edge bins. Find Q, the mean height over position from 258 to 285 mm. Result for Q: 62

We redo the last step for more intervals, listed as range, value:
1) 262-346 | 75.8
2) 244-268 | 57.7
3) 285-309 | 76.6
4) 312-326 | 82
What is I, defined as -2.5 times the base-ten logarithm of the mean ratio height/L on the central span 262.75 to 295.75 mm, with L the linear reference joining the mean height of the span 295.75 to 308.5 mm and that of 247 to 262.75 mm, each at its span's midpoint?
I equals 0.03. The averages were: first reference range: 57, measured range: 66.4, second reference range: 78.4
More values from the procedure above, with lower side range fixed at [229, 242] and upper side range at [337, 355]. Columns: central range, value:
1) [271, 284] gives 0.098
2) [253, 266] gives 0.136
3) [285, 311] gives -0.034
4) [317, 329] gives -0.015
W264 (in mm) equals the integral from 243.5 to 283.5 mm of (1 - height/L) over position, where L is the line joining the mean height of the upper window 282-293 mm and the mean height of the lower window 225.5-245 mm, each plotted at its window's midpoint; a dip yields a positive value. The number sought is 4.6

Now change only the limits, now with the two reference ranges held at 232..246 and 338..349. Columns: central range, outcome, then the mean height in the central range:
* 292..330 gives -0.9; 80.2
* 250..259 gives 1.0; 57.9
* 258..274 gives 2.0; 59.3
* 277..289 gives 0.5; 68.5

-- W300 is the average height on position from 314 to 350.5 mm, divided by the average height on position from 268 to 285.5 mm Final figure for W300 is 1.29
